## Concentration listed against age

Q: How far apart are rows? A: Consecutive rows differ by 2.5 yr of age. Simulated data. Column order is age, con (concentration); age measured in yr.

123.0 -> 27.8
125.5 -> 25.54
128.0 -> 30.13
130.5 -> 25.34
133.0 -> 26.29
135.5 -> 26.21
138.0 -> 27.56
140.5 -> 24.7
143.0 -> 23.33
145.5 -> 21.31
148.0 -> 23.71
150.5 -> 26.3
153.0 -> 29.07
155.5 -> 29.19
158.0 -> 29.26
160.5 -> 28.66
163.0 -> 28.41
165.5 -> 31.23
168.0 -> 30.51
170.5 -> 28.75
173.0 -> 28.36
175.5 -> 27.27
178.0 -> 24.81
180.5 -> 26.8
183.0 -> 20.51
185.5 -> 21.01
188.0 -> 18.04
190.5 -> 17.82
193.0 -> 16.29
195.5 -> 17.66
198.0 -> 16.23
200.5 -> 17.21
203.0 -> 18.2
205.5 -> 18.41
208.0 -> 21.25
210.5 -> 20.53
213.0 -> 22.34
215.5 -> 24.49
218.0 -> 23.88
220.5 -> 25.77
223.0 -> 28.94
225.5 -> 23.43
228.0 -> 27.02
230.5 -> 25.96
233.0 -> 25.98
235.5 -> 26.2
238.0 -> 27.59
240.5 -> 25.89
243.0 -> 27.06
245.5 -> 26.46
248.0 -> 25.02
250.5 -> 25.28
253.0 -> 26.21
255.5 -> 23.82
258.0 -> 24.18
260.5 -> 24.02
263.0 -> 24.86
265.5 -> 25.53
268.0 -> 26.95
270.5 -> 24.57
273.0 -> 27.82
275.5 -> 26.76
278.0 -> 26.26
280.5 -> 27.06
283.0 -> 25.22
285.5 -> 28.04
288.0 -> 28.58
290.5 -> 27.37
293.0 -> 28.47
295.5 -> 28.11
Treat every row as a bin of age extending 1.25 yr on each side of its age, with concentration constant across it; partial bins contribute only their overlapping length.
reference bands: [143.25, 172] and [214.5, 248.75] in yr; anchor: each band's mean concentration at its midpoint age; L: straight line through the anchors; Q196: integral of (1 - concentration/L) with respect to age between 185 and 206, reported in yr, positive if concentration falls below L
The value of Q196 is 7.11 yr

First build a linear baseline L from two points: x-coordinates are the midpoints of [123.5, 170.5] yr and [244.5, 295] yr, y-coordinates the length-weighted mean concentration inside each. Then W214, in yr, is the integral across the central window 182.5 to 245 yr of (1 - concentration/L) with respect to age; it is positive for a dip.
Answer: 9.8 yr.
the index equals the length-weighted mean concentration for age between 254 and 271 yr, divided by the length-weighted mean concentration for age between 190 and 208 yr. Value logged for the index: 1.4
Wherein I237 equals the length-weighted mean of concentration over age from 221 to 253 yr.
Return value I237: 26.2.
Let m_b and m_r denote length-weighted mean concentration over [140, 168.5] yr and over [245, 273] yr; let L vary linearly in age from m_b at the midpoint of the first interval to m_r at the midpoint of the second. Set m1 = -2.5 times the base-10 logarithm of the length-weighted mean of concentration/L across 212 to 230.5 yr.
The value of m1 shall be 0.03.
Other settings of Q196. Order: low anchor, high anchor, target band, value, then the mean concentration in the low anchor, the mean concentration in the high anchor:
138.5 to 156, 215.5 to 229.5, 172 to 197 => 3.68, 25.3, 25.7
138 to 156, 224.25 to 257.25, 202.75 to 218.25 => 2.62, 25.4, 25.8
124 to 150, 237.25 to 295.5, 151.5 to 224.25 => 5.43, 25.5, 26.2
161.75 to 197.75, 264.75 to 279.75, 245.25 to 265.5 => 0.76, 23.9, 26.4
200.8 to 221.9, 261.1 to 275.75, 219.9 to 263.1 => -3.44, 21.7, 25.9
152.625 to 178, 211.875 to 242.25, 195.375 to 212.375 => 5.16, 28.9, 25.7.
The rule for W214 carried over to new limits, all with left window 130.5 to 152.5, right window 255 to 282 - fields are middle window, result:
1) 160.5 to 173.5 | -2.2 yr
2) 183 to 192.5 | 2.4 yr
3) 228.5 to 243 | -0.5 yr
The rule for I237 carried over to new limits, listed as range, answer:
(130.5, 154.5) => 25.4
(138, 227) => 23.9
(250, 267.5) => 24.9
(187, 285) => 23.8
